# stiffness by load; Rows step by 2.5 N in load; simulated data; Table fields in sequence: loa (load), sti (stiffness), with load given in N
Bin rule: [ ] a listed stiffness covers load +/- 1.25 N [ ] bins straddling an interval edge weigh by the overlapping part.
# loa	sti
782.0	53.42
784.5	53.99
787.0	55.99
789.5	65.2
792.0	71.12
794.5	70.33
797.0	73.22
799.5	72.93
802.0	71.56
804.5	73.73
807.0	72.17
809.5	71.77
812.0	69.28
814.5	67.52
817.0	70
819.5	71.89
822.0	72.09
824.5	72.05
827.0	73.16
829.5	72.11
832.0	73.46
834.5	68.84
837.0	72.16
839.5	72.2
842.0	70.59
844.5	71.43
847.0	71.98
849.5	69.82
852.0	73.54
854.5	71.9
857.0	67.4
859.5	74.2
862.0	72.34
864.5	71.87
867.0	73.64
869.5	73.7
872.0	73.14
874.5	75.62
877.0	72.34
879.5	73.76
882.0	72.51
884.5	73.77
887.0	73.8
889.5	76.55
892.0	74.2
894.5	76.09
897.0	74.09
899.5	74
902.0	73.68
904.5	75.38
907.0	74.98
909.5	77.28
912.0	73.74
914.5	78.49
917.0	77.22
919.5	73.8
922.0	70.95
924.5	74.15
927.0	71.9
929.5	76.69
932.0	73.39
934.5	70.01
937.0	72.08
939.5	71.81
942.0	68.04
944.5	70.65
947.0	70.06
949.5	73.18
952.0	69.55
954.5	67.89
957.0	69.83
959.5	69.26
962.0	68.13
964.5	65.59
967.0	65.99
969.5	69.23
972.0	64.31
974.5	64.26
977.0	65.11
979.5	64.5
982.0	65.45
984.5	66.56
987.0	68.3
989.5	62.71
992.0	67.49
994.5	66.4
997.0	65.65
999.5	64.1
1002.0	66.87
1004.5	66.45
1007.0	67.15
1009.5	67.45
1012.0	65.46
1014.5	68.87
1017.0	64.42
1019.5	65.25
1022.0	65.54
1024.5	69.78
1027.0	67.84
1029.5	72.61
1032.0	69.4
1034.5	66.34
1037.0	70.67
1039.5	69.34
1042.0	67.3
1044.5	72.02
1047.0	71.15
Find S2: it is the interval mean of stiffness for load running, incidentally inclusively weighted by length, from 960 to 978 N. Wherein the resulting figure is 66.2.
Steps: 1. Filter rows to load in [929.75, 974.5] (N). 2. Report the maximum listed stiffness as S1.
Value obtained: 73.39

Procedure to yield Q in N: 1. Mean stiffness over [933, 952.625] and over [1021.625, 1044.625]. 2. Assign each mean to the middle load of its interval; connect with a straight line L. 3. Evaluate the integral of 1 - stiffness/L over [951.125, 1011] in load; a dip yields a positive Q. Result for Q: 3.0 N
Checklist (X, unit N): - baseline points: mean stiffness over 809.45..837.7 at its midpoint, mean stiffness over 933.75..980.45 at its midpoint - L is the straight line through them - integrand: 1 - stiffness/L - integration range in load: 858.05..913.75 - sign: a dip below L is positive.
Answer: -3.41 N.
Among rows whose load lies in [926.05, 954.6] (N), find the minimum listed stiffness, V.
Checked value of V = 67.89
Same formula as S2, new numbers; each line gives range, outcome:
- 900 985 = 70.7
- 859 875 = 73.4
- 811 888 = 72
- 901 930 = 74.8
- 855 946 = 73.5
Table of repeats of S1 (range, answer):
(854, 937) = 78.49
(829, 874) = 74.2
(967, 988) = 69.23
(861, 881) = 75.62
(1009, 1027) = 69.78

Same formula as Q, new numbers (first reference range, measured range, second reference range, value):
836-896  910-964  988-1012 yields -2.1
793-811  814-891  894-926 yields 1.2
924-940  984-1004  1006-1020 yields 0.6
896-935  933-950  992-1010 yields 0.3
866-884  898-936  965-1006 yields -2.0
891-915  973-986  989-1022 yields 0.6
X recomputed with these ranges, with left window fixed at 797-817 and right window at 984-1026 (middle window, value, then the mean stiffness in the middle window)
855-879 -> -1.0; 72.7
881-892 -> -0.8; 74.2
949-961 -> -0.4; 69.7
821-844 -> -0.4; 71.8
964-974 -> 0.2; 66.2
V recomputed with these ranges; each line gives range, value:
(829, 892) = 67.4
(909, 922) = 70.95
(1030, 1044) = 66.34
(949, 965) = 65.59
